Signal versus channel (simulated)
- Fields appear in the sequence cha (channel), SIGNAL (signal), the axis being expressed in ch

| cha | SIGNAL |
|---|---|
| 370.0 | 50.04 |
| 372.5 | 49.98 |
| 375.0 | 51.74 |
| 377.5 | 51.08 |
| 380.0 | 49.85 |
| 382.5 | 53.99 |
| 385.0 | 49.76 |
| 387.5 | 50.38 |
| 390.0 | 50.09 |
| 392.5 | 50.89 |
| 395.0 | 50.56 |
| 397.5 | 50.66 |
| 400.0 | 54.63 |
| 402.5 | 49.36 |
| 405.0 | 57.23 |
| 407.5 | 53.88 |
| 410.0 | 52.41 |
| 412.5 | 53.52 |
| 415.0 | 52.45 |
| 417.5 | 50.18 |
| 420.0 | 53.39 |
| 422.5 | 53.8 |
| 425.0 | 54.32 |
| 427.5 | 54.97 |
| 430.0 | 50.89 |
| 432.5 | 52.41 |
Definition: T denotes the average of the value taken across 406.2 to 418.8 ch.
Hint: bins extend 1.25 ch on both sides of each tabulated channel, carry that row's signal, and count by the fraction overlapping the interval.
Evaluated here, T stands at 52.5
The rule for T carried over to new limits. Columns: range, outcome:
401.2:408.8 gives 53.5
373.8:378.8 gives 51.4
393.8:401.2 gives 51.9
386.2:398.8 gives 50.5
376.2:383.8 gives 51.6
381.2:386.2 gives 51.9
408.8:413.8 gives 53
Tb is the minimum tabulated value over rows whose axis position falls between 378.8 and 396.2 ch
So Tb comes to 49.76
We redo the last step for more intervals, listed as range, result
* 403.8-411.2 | 52.41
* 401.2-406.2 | 49.36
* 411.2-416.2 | 52.45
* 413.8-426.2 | 50.18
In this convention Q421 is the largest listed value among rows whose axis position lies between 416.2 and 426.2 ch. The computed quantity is 54.32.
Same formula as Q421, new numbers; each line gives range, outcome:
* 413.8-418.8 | 52.45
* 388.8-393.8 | 50.89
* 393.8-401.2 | 54.63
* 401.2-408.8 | 57.23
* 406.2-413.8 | 53.88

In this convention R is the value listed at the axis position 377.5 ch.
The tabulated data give 51.08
